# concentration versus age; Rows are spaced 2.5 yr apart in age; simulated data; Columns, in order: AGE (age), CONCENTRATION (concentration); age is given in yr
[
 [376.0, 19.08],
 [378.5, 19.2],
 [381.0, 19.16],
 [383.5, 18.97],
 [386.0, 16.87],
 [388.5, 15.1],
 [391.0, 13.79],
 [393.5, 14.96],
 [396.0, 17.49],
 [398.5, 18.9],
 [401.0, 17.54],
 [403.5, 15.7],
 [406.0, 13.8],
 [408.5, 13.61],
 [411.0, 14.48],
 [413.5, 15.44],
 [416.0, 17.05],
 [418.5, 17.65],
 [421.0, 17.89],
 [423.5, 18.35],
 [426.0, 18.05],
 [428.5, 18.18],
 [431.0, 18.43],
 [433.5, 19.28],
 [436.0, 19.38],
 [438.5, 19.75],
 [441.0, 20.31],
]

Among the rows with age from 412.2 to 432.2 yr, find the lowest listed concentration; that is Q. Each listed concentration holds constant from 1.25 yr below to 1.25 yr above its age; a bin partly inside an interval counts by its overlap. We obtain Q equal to 15.44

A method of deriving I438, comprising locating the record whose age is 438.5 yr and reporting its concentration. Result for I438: 19.75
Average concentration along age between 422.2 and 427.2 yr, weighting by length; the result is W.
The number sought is 18.2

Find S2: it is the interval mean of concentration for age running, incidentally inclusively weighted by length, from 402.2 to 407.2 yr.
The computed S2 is 14.8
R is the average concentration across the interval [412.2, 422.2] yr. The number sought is 17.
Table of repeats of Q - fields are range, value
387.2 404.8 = 13.79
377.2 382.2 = 19.16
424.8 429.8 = 18.05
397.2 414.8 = 13.61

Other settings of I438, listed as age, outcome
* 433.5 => 19.28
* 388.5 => 15.1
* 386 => 16.87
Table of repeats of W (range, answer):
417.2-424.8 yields 18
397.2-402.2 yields 18.2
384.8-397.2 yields 15.6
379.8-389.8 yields 17.5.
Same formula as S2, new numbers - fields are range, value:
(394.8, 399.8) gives 18.2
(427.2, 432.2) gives 18.3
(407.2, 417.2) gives 15.1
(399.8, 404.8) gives 16.6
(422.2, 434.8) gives 18.5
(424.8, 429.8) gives 18.1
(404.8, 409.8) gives 13.7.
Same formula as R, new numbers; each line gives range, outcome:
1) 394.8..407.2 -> 16.7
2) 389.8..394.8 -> 14.4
